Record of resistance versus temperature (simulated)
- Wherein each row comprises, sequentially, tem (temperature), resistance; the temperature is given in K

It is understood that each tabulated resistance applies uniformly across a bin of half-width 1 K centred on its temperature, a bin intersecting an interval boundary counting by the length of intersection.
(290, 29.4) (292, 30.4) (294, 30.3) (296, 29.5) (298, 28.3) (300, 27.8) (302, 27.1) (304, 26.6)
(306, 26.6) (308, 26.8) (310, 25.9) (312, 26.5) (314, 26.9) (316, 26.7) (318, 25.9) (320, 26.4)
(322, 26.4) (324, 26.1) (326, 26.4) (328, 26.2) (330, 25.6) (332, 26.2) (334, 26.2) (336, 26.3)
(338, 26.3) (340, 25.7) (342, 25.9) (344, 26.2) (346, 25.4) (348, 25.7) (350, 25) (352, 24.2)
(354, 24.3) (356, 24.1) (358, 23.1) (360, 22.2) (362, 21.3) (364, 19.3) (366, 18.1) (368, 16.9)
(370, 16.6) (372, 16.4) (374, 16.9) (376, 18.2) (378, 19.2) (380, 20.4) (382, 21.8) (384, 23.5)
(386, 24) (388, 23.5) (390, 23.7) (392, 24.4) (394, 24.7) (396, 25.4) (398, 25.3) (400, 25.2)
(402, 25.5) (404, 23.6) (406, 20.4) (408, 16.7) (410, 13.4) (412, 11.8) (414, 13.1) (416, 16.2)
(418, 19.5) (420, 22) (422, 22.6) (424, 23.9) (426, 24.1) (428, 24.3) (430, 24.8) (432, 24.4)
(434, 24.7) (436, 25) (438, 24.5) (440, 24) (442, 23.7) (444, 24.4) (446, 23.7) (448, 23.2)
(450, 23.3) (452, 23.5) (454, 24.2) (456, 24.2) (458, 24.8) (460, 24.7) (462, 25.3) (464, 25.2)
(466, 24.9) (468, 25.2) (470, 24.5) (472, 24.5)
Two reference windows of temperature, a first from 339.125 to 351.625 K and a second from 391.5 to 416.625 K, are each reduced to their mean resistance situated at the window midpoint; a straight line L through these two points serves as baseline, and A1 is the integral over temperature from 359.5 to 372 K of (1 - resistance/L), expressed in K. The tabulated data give 2.7 K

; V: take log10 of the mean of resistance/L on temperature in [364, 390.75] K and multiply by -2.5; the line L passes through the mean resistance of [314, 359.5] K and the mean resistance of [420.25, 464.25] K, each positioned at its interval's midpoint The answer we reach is 0.25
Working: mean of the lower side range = 25.6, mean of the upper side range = 24.1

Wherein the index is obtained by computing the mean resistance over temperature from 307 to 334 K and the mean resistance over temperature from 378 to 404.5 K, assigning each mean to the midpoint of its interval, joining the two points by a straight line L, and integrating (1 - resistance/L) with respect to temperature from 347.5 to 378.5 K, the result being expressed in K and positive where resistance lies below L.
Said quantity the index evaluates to 5.2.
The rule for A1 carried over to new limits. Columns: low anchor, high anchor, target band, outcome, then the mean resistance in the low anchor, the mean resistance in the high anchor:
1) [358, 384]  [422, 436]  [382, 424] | 1.1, 19.3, 24.3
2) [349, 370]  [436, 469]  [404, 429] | 4.4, 21.6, 24.3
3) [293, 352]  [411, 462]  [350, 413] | 8.6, 26.5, 22.6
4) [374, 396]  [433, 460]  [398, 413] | 1.9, 22.2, 24.1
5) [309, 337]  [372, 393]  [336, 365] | -0.3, 26.3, 21.3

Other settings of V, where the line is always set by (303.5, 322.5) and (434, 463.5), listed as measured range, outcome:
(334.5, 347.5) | 0.002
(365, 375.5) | 0.439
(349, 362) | 0.094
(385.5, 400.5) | 0.027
